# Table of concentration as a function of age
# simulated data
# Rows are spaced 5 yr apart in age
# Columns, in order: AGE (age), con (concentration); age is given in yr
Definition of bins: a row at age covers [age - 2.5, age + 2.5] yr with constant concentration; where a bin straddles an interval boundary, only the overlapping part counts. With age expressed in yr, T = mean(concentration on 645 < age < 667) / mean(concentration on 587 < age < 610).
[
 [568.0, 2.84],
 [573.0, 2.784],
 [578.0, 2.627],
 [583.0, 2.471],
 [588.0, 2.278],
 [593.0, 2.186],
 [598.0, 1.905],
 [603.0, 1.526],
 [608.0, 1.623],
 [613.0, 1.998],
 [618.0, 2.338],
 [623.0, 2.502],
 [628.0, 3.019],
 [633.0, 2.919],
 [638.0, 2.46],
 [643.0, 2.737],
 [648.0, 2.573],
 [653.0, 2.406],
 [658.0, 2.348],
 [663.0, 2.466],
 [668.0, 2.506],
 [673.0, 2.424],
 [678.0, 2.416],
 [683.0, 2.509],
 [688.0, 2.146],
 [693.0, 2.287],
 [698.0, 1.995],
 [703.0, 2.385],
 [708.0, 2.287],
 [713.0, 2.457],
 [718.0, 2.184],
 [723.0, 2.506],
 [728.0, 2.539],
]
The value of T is 1.3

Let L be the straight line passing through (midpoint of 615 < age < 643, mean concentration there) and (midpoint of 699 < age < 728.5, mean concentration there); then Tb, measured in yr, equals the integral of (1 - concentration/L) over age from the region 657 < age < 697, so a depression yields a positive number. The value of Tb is 1.8 yr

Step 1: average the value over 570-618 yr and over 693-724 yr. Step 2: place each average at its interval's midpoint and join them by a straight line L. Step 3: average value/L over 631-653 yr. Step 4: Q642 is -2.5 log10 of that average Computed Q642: -0.186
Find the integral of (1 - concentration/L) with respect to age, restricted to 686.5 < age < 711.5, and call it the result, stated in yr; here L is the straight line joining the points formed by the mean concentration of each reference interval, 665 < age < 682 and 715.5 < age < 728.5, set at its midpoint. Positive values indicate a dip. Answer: 1.9 yr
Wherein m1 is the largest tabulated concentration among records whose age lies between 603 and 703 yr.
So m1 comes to 3.019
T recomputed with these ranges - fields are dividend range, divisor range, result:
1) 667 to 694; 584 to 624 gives 1.16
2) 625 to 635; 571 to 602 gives 1.27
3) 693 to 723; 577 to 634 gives 1.01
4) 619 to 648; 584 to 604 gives 1.32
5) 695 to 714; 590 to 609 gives 1.23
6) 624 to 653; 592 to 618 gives 1.44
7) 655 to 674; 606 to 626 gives 1.13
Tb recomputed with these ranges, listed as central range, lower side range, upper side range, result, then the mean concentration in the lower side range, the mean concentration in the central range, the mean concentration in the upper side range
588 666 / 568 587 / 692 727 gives 5.28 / 2.63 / 2.33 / 2.31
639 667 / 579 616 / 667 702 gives -3.67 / 2.03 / 2.5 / 2.32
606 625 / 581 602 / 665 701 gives 0.73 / 2.15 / 2.12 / 2.33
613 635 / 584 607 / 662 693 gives -4.95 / 1.98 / 2.61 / 2.4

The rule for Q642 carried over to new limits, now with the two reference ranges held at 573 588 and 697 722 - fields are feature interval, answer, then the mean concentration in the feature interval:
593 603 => 0.31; 1.88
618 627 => -0.04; 2.54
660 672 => -0.04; 2.47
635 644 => -0.07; 2.59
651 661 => 0.01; 2.38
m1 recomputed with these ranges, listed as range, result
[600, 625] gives 2.502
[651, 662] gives 2.406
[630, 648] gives 2.919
